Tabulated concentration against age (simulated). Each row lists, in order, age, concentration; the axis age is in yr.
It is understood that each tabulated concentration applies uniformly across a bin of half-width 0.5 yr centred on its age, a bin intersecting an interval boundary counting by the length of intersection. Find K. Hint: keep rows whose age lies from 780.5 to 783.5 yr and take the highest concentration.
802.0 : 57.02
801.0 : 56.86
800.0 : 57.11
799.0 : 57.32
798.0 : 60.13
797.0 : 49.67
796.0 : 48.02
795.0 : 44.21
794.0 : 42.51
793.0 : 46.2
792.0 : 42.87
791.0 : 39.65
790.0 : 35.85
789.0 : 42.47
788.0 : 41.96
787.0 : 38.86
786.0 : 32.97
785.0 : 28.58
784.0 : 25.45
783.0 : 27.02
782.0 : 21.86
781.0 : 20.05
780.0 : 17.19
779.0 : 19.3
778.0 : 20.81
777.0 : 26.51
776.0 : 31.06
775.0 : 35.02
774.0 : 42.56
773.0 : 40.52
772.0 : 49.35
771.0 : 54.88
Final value 27.02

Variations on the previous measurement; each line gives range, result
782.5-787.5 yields 38.86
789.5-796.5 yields 48.02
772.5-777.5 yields 42.56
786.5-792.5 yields 42.87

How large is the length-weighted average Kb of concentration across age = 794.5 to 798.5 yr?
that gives 50.5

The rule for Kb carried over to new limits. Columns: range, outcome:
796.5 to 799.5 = 55.7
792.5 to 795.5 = 44.3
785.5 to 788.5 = 37.9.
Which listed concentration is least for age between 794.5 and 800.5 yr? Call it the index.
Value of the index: 44.21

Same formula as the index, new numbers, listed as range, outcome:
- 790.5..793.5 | 39.65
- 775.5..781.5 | 17.19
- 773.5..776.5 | 31.06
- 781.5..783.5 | 21.86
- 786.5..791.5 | 35.85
